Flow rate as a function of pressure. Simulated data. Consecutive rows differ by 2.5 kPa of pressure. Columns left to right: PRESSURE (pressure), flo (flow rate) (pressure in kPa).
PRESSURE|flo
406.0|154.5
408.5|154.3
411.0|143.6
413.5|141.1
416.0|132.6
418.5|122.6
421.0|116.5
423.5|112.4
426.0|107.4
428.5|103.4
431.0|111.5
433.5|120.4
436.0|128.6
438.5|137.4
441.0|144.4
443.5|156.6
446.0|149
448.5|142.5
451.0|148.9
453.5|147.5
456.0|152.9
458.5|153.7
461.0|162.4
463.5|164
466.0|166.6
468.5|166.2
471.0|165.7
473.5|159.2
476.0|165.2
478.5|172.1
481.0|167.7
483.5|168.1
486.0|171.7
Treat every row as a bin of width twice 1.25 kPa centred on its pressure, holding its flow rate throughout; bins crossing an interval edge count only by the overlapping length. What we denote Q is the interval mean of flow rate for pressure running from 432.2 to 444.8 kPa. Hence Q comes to 137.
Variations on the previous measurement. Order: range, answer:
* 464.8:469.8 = 166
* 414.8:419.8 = 127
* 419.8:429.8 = 110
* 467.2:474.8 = 164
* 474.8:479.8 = 169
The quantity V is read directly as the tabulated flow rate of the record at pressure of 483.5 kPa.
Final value 168.1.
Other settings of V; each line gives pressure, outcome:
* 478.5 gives 172.1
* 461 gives 162.4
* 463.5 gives 164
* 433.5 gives 120.4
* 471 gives 165.7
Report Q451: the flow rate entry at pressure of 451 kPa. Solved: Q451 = 148.9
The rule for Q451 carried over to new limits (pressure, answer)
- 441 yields 144.4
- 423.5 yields 112.4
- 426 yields 107.4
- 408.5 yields 154.3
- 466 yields 166.6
